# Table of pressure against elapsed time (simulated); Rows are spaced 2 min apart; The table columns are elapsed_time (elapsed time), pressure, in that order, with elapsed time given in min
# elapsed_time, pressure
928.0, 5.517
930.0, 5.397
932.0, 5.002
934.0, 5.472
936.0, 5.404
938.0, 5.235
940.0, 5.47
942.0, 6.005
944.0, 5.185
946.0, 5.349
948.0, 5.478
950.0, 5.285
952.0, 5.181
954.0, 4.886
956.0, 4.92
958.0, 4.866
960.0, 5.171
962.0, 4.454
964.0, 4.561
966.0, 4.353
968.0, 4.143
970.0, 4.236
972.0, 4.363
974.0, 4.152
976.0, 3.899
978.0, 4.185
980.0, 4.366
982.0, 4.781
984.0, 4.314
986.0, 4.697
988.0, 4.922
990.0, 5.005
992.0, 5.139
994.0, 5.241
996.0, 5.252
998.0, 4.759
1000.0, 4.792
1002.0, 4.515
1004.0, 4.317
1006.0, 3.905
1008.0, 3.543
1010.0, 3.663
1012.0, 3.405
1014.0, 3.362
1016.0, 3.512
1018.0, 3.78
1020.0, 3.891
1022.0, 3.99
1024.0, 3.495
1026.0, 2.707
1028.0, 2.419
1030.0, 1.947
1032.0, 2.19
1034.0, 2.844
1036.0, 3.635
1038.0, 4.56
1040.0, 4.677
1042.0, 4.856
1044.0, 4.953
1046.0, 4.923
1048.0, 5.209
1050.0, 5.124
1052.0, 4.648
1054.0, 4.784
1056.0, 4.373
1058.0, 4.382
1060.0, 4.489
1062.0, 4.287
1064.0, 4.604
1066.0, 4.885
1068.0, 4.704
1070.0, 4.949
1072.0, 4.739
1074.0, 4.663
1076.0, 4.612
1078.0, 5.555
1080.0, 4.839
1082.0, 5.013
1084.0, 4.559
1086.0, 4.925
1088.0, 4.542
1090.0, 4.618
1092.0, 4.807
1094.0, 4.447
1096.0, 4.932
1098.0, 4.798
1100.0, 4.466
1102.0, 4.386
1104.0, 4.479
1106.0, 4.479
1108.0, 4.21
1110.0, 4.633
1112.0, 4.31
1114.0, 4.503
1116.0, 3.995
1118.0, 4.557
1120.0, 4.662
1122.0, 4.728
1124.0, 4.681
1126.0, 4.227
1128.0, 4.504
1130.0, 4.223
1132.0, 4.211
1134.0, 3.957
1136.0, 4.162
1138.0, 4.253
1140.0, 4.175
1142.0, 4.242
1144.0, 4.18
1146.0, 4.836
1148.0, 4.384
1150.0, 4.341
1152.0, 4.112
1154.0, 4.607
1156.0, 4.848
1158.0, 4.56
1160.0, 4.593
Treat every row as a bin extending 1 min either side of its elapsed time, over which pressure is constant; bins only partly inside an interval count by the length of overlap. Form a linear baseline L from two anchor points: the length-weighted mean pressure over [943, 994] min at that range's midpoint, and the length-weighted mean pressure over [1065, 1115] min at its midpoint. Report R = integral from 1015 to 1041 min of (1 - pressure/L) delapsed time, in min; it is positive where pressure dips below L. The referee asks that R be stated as 7.4 min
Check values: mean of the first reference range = 4.73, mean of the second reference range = 4.68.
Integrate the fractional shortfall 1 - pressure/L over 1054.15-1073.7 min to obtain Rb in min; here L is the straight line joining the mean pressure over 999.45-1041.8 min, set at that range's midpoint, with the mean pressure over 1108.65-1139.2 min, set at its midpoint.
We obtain -3.5 min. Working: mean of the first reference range 3.59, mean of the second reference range 4.37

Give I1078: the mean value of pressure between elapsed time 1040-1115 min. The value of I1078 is 4.69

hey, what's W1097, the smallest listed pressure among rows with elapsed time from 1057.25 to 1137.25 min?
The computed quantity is 3.957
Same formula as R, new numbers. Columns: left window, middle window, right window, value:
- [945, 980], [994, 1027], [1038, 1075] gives 5.1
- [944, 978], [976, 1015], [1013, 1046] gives -2.5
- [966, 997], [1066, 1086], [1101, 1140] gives -1.9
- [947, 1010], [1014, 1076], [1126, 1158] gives 5.0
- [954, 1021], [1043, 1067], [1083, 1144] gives -1.6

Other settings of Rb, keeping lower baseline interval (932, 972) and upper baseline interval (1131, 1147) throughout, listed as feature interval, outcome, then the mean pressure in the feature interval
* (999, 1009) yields 1.2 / 4.21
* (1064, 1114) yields -2.5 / 4.68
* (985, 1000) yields -0.4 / 4.99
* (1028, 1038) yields 4.0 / 2.82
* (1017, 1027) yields 2.4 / 3.57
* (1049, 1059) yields -0.1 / 4.66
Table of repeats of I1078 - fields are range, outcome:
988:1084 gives 4.29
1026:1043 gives 3.35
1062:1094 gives 4.77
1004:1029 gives 3.51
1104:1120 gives 4.41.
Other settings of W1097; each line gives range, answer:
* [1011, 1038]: 1.947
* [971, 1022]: 3.362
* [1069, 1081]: 4.612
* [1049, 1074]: 4.287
